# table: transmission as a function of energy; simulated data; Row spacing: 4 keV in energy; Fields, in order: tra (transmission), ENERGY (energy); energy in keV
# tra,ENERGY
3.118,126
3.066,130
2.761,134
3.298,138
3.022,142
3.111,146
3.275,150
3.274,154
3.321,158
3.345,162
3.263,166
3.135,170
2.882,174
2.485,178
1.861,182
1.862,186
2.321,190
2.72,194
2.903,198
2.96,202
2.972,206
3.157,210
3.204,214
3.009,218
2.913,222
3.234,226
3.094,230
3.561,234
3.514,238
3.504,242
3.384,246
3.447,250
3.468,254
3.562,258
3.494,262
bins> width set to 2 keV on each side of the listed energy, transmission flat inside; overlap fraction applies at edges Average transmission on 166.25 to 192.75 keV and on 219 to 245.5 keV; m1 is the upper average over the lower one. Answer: 1.33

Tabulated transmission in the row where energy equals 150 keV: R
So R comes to 3.275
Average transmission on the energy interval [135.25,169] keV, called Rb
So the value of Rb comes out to 3.22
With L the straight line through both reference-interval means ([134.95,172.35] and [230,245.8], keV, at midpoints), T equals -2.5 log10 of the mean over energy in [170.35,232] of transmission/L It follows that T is 0.20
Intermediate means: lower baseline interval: 3.21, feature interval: 2.78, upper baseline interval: 3.46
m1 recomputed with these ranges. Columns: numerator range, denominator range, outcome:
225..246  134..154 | 1.08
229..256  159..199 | 1.28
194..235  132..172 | 0.97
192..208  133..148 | 0.94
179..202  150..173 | 0.74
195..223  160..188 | 1.12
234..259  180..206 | 1.41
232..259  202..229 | 1.14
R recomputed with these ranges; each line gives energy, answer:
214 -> 3.204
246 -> 3.384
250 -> 3.447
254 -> 3.468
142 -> 3.022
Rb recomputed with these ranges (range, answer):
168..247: 2.93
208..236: 3.17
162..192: 2.6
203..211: 3.04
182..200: 2.39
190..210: 2.86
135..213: 2.91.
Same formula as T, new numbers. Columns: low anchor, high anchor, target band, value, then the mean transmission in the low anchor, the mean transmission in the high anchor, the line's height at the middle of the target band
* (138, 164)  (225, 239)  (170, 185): 0.304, 3.23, 3.35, 3.27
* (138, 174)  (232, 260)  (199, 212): 0.117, 3.2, 3.49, 3.36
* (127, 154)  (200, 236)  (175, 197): 0.325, 3.1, 3.12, 3.11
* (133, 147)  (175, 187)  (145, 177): -0.224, 3.06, 2.15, 2.6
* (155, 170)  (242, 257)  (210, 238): 0.069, 3.28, 3.45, 3.4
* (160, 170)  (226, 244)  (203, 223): 0.103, 3.27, 3.4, 3.36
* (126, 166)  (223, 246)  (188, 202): 0.213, 3.17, 3.36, 3.27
